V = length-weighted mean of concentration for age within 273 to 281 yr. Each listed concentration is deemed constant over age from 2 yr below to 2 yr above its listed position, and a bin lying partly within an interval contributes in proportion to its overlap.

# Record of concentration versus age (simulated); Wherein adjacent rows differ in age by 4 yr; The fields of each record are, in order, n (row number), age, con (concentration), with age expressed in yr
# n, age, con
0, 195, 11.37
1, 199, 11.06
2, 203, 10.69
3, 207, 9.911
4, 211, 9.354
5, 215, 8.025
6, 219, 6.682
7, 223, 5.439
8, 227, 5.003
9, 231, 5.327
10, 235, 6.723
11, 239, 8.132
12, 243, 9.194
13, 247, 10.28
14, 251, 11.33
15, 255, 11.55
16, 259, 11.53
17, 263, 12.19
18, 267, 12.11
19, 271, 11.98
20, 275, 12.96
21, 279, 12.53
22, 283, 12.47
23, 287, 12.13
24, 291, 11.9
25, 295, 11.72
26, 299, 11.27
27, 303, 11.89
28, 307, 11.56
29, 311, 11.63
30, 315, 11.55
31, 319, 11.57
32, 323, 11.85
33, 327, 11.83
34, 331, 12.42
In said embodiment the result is 12.7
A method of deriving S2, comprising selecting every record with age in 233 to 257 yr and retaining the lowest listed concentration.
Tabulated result 6.723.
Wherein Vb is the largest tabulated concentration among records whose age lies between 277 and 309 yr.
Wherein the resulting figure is 12.53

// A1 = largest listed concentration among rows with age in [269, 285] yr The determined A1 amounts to 12.96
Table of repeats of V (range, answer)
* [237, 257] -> 10.1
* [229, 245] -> 7.34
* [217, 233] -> 5.61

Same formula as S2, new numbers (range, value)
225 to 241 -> 5.003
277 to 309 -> 11.27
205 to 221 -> 6.682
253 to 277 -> 11.53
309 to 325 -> 11.55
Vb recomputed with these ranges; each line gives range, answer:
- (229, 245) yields 9.194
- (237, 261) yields 11.55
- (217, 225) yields 6.682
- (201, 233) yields 10.69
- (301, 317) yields 11.89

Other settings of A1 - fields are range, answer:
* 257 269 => 12.19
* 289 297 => 11.9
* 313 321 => 11.57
